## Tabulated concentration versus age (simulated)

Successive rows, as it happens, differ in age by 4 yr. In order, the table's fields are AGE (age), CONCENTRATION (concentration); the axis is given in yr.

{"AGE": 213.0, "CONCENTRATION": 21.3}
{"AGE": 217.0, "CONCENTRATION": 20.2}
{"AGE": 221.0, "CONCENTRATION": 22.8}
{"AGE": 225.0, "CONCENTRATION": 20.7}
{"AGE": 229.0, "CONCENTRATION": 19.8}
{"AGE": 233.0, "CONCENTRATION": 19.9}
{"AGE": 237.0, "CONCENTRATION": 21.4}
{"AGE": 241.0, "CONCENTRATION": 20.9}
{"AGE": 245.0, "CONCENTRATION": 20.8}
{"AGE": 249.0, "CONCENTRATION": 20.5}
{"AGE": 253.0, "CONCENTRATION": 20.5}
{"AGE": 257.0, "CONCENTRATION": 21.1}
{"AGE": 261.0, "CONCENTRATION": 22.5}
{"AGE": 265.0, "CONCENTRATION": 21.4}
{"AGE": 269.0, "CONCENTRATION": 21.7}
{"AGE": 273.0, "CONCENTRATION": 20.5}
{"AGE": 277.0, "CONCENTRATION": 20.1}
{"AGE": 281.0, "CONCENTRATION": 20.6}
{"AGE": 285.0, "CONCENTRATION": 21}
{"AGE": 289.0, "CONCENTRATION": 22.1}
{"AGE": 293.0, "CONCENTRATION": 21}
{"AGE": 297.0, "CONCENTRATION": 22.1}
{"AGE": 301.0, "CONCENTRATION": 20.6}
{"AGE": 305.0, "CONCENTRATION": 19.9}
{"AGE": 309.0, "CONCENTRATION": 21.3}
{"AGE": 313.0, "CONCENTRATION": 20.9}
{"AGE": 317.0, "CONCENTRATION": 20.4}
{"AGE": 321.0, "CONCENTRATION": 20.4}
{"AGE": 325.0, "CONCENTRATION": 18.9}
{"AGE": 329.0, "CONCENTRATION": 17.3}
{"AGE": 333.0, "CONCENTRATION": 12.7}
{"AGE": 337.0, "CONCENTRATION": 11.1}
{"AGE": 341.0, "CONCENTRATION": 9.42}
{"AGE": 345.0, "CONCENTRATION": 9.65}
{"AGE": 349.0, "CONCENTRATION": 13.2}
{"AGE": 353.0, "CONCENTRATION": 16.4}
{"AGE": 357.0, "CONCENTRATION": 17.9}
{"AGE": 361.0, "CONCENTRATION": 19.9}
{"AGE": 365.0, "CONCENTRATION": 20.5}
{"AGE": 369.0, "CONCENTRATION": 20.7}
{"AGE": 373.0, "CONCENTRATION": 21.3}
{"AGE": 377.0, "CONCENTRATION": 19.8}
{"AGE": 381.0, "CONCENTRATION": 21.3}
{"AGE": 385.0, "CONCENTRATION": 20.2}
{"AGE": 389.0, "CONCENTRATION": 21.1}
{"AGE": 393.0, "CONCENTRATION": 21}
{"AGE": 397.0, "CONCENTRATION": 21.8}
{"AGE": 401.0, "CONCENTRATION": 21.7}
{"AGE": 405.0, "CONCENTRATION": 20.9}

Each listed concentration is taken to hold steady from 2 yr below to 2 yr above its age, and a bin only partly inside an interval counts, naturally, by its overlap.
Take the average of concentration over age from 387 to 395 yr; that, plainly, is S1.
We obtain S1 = 21.1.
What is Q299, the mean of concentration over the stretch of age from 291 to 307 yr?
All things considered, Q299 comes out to 20.9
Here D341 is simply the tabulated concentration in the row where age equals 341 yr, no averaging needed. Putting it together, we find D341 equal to 9.42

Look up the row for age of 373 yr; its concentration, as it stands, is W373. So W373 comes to 21.3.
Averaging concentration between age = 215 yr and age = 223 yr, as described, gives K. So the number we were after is 21.5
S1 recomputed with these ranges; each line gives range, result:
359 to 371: 20.4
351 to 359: 17.1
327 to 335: 15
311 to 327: 20.1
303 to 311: 20.6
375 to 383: 20.6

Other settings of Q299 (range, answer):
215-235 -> 20.7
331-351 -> 11.2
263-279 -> 20.9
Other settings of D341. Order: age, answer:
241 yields 20.9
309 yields 21.3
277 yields 20.1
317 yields 20.4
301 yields 20.6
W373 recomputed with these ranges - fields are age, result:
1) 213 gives 21.3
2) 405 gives 20.9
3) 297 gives 22.1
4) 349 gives 13.2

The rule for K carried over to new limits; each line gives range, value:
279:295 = 21.2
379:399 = 21.1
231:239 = 20.6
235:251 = 20.9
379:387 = 20.8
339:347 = 9.54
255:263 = 21.8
